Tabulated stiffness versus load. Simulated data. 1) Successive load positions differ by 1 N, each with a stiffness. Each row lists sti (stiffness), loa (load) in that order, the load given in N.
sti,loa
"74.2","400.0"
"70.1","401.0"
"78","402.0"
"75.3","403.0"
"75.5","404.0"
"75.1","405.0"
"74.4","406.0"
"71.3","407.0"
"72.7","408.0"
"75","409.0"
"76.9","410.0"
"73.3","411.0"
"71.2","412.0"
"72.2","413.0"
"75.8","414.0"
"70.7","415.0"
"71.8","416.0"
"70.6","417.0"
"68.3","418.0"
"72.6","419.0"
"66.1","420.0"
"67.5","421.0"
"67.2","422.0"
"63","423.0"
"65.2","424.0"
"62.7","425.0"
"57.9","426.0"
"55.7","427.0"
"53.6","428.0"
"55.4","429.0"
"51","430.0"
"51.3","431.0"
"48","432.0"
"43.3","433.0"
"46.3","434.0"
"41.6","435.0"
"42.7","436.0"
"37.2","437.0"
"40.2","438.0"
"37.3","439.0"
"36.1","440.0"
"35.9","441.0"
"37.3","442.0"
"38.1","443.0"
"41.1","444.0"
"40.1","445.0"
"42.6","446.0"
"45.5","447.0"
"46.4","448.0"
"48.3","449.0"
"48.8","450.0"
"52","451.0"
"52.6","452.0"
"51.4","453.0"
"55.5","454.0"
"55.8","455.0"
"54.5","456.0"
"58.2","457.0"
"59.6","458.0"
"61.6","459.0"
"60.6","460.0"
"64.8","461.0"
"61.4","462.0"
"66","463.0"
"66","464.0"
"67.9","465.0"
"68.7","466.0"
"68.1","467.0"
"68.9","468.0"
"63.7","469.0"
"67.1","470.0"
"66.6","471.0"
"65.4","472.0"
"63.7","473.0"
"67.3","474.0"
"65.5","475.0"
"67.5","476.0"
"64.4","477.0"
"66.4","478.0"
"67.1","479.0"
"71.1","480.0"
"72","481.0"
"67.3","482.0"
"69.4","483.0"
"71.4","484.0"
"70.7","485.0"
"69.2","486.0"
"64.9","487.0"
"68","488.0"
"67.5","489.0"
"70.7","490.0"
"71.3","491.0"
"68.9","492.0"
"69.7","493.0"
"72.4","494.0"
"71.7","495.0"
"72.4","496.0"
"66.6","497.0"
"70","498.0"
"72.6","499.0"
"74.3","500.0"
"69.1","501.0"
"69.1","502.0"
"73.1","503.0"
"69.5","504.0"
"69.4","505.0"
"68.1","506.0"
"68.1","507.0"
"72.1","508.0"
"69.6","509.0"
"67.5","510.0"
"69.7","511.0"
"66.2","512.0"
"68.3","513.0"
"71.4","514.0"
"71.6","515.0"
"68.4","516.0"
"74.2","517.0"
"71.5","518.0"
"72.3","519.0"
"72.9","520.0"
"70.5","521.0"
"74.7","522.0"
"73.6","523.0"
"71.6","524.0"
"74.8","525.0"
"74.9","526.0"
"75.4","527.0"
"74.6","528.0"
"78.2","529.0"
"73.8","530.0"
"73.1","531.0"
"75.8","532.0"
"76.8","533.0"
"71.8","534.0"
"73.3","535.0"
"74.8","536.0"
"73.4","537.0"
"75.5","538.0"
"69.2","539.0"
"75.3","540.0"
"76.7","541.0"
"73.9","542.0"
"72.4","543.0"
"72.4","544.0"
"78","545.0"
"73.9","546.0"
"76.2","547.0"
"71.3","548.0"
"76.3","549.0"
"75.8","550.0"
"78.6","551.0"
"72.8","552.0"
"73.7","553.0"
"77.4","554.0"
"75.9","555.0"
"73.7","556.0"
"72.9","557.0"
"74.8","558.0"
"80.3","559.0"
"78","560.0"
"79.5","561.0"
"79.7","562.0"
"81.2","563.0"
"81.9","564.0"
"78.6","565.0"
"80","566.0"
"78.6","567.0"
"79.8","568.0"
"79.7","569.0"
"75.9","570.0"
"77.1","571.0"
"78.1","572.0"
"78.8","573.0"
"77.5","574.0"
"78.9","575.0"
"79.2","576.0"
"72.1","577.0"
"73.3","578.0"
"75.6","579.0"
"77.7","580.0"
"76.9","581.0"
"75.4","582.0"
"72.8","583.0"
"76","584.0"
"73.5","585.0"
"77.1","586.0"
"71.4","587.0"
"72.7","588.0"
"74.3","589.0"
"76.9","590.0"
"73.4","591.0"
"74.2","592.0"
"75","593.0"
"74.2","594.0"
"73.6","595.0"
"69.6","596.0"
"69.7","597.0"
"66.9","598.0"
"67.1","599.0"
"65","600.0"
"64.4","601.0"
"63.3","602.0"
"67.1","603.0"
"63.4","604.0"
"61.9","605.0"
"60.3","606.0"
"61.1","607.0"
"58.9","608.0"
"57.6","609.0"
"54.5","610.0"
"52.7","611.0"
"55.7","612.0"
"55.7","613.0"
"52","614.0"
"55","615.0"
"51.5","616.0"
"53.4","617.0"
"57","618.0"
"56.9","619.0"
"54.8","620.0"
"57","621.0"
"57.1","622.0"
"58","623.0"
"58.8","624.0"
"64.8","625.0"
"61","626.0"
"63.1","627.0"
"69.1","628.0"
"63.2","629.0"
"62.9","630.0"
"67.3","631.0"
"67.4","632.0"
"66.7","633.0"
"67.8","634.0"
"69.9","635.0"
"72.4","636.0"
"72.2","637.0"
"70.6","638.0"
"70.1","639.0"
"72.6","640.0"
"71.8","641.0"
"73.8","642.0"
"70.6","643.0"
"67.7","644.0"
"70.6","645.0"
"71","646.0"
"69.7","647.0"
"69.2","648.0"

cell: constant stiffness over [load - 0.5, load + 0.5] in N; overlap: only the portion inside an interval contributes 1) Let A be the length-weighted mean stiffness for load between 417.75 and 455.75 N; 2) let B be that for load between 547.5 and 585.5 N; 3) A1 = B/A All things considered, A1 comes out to 1.52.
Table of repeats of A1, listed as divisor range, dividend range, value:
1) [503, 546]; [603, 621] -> 0.78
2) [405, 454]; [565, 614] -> 1.26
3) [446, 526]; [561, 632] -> 1.03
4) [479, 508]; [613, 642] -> 0.90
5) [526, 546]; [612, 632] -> 0.79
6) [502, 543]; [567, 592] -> 1.05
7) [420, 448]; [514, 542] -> 1.52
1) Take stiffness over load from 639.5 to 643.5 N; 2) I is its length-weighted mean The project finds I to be 72.2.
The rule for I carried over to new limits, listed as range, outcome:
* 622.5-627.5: 61.1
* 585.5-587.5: 74.2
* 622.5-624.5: 58.4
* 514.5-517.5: 71.4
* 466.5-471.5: 66.9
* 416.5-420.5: 69.4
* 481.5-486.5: 69.6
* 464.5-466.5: 68.3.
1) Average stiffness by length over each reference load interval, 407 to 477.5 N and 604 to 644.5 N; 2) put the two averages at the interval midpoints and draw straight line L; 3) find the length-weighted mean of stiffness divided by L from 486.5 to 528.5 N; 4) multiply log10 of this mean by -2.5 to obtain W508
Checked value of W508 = -0.185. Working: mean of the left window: 58.2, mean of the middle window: 70.8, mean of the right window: 62.4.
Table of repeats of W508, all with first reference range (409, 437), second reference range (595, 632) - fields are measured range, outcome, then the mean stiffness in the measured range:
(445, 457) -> 0.22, 50.2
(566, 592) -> -0.24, 76.1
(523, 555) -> -0.22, 74.6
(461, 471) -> -0.09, 66.3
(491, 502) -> -0.16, 70.7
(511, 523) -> -0.17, 71.1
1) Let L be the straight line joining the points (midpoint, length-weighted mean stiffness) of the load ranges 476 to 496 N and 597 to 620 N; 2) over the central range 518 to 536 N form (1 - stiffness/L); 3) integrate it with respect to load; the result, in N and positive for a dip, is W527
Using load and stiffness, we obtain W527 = -2.21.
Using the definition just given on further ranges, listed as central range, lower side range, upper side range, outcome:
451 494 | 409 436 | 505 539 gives 1.4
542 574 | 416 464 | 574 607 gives -4.4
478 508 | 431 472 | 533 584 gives -4.0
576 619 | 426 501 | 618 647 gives -1.5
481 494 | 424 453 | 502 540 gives -1.6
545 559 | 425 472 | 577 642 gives -3.2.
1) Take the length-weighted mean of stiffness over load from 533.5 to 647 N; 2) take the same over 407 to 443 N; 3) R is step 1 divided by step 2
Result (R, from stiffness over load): 1.21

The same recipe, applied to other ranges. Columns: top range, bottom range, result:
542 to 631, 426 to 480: 1.28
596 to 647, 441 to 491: 1.05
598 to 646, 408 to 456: 1.14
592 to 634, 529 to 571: 0.82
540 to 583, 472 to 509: 1.11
